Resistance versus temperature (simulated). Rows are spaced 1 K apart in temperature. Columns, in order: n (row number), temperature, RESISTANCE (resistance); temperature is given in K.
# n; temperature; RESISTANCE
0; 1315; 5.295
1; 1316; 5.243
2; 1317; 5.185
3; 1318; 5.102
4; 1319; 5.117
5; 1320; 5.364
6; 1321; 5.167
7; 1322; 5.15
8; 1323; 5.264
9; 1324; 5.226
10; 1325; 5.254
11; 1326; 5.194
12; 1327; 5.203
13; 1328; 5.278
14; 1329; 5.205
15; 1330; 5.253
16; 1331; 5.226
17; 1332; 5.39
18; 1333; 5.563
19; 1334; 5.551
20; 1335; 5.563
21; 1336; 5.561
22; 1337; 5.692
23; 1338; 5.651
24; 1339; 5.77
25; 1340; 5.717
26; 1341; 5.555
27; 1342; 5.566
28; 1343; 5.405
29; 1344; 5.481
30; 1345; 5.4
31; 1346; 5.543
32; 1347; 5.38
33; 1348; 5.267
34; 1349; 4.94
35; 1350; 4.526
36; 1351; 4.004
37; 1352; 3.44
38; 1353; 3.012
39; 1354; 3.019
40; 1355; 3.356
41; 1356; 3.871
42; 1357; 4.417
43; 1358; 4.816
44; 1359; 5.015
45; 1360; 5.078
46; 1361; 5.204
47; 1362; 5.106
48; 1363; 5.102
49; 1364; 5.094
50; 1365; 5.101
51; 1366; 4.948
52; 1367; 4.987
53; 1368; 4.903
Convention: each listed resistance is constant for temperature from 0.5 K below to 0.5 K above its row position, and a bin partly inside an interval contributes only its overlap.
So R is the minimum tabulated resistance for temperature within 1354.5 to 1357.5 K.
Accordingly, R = 3.356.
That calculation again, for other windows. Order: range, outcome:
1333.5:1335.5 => 5.551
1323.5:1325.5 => 5.226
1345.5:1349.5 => 4.94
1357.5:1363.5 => 4.816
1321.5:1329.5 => 5.15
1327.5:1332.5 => 5.205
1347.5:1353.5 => 3.012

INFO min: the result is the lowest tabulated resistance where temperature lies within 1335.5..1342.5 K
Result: 5.555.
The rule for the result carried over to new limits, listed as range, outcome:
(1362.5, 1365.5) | 5.094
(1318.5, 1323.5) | 5.117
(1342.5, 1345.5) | 5.4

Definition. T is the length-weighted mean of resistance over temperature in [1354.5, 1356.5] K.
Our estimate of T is 3.61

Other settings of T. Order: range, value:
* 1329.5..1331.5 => 5.24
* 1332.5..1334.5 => 5.56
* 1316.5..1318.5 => 5.14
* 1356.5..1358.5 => 4.62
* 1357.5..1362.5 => 5.04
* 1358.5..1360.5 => 5.05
